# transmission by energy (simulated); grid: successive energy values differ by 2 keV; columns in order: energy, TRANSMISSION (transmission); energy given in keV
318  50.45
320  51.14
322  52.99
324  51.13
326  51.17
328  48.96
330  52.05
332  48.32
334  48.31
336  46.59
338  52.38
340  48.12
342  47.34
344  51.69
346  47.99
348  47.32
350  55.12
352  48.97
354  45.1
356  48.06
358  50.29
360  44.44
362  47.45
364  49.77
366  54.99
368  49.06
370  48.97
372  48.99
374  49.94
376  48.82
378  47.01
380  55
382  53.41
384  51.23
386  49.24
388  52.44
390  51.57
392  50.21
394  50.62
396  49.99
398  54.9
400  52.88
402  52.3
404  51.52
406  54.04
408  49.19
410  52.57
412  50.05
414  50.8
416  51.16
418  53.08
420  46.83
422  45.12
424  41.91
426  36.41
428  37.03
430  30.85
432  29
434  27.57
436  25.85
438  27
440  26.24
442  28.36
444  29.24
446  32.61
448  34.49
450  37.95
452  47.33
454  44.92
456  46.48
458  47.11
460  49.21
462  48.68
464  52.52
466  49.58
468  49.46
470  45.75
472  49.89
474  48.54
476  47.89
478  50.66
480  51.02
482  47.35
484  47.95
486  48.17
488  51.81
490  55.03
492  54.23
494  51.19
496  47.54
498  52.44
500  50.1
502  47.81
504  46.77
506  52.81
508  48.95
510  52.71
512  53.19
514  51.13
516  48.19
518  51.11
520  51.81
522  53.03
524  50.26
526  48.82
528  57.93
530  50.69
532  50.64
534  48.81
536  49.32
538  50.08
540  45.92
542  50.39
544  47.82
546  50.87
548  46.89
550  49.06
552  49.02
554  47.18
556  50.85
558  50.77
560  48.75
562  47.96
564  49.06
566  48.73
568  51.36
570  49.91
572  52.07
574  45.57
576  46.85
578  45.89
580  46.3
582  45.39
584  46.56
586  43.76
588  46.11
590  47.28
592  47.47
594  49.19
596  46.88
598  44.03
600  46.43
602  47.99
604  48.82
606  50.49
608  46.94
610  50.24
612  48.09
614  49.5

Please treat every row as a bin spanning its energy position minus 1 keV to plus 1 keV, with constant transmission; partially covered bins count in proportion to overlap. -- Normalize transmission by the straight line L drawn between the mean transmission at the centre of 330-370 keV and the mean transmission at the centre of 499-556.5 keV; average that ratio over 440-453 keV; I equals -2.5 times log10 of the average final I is 0.40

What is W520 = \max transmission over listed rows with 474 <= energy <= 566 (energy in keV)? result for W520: 57.93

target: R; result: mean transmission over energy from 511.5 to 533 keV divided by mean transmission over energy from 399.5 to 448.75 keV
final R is 1.27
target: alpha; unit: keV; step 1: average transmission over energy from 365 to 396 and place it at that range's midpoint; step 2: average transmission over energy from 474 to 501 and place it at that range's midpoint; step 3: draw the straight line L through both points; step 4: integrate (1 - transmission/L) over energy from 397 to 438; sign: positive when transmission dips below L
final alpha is 5.2 keV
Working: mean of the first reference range 50.7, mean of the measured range 44.2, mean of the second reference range 50.3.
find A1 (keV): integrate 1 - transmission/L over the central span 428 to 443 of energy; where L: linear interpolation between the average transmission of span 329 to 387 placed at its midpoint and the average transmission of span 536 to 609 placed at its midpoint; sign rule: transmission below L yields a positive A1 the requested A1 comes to 6.29 keV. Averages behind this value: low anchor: 49.5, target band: 28.5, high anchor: 48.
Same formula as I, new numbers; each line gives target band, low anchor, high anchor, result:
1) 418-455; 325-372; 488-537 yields 0.38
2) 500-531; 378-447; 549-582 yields -0.08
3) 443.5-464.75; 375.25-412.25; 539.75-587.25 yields 0.17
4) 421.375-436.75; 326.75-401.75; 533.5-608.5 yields 0.40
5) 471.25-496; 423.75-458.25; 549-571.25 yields -0.25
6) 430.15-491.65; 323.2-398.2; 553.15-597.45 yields 0.15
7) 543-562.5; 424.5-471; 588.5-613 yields -0.09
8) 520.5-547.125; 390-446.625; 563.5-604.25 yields -0.10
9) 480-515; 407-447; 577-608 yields -0.20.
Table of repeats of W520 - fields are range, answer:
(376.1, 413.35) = 55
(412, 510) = 55.03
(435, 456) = 47.33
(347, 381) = 55.12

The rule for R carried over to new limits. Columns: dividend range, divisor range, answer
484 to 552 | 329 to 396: 1.01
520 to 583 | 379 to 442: 1.09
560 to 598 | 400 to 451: 1.18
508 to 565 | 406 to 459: 1.26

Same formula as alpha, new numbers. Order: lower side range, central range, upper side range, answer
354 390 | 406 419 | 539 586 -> -0.5 keV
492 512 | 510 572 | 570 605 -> -1.6 keV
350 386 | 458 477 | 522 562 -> 0.3 keV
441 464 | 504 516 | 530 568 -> -1.4 keV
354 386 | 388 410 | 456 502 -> -0.9 keV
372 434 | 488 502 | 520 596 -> -0.9 keV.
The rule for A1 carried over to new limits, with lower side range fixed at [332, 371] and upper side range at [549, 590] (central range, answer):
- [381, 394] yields -0.6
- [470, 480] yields -0.1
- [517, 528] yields -0.8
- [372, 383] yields -0.4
